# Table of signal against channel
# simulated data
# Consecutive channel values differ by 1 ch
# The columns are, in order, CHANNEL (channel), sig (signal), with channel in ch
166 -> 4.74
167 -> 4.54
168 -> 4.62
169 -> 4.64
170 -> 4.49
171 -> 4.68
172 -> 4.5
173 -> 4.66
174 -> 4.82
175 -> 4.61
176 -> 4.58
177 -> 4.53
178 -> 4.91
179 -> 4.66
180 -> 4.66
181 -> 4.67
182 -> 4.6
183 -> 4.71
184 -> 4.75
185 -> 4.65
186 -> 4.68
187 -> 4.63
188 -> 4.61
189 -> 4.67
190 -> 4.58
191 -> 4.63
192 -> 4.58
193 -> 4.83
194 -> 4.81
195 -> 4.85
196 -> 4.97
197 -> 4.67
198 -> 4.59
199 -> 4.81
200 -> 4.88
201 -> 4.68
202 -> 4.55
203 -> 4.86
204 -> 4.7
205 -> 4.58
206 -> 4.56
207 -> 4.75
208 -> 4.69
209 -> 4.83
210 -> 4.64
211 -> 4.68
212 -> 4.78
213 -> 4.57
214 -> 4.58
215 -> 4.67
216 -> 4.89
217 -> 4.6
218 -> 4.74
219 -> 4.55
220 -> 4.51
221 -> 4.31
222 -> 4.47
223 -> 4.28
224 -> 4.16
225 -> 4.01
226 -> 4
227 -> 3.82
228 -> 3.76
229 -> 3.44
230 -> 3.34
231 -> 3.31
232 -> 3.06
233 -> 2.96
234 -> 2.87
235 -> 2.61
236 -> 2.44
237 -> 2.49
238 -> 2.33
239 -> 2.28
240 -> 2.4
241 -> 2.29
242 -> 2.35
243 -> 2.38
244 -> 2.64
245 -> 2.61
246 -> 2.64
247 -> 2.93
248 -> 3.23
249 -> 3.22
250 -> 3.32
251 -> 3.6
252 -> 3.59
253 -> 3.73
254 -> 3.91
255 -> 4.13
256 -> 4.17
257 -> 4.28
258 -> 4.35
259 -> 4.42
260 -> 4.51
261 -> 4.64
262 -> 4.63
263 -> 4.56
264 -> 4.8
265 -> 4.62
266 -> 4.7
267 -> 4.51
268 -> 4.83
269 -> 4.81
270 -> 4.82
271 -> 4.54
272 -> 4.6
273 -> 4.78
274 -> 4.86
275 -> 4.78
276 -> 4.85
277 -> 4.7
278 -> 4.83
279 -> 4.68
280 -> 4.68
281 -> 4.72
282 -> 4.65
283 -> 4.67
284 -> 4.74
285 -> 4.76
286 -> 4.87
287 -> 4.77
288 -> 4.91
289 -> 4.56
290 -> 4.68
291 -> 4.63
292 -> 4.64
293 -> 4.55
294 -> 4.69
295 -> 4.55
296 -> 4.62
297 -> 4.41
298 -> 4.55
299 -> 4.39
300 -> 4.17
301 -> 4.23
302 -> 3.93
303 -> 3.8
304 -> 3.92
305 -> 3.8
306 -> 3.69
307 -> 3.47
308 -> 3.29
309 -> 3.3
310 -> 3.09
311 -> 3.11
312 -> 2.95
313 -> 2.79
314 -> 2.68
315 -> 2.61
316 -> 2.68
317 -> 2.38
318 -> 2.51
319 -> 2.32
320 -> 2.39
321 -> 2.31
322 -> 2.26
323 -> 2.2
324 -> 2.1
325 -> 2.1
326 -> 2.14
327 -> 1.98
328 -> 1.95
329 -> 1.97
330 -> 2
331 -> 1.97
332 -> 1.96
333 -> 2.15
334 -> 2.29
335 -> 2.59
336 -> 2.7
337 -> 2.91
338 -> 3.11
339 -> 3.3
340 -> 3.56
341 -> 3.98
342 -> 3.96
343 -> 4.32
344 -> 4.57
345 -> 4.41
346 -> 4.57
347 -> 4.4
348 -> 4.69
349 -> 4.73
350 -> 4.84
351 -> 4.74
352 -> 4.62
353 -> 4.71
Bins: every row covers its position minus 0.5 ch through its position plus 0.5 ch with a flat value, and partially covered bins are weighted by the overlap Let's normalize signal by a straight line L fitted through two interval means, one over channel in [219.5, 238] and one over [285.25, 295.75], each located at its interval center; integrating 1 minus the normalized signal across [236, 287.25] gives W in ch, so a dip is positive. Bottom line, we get 2.1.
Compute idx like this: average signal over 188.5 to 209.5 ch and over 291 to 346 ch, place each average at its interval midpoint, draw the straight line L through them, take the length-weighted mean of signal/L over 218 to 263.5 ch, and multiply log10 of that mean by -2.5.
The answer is 0.19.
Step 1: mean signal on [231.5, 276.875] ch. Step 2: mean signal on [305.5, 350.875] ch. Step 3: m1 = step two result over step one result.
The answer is 0.8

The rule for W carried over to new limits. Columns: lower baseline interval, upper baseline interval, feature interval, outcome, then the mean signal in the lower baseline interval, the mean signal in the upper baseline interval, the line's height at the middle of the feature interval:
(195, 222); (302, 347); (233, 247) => 5.61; 4.68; 2.94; 4.21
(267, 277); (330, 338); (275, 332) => 0.38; 4.75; 2.39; 3.55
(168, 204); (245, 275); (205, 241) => 4.56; 4.68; 4.18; 4.43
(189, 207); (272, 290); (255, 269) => 0.60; 4.71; 4.75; 4.74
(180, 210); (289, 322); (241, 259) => 3.39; 4.7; 3.59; 4.15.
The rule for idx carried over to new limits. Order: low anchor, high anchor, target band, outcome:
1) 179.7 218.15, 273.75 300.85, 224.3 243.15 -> 0.49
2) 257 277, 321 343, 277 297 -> -0.17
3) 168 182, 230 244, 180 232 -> -0.24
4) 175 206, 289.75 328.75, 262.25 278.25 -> -0.25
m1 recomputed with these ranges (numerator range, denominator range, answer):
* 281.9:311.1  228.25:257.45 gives 1.39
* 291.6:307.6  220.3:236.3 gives 1.18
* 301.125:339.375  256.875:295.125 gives 0.58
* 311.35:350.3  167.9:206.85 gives 0.63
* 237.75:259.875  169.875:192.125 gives 0.70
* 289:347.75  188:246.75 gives 0.83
